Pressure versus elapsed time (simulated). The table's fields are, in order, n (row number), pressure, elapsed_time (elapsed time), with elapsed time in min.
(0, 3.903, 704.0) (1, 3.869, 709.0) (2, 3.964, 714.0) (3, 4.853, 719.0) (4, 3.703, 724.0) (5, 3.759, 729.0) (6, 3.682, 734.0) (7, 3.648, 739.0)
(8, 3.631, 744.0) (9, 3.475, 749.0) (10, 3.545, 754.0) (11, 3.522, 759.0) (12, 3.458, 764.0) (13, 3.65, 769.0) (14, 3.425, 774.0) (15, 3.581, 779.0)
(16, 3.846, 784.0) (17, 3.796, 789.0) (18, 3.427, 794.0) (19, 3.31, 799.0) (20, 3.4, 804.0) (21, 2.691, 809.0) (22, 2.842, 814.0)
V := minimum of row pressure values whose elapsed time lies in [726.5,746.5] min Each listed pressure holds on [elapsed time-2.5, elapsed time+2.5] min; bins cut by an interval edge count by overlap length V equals 3.631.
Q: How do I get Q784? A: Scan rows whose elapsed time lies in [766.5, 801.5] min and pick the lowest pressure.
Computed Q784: 3.31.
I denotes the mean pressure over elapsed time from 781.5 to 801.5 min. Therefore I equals 3.59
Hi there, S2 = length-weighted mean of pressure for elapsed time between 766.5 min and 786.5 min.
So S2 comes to 3.63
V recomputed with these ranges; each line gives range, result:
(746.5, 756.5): 3.475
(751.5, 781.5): 3.425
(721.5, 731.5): 3.703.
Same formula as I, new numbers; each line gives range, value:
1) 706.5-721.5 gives 4.23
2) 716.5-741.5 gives 3.93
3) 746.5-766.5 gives 3.5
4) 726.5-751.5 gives 3.64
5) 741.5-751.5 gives 3.55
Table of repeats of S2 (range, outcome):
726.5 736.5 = 3.72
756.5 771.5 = 3.54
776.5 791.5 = 3.74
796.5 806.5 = 3.35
